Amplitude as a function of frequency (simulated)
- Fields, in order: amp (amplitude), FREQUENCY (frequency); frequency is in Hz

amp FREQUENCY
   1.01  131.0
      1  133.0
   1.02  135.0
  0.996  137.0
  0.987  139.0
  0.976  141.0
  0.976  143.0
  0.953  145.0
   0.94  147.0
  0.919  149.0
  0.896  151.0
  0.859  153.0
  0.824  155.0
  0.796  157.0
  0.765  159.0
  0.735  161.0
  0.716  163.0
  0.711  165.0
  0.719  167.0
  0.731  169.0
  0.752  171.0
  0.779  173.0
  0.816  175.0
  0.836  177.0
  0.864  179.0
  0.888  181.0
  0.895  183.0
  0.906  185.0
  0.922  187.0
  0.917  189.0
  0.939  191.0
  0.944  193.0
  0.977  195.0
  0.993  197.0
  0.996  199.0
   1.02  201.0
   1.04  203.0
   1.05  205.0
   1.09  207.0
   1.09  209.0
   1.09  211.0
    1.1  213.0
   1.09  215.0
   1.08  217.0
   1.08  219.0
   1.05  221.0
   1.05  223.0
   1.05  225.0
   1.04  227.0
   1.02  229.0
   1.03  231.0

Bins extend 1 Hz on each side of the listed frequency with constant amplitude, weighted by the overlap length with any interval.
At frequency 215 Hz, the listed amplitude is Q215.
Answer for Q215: 1.09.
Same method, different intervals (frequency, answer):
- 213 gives 1.1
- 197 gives 0.993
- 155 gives 0.824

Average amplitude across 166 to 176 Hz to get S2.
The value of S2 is 0.759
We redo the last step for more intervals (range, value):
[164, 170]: 0.72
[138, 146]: 0.973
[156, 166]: 0.745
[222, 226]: 1.05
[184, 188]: 0.914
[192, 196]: 0.96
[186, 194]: 0.93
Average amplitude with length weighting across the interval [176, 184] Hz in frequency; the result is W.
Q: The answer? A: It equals 0.871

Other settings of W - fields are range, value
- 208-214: 1.09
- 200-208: 1.05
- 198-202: 1.01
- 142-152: 0.937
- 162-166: 0.714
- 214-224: 1.07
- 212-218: 1.09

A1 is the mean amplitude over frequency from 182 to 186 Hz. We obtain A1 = 0.901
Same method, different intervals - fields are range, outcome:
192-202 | 0.986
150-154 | 0.877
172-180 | 0.824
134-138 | 1.01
